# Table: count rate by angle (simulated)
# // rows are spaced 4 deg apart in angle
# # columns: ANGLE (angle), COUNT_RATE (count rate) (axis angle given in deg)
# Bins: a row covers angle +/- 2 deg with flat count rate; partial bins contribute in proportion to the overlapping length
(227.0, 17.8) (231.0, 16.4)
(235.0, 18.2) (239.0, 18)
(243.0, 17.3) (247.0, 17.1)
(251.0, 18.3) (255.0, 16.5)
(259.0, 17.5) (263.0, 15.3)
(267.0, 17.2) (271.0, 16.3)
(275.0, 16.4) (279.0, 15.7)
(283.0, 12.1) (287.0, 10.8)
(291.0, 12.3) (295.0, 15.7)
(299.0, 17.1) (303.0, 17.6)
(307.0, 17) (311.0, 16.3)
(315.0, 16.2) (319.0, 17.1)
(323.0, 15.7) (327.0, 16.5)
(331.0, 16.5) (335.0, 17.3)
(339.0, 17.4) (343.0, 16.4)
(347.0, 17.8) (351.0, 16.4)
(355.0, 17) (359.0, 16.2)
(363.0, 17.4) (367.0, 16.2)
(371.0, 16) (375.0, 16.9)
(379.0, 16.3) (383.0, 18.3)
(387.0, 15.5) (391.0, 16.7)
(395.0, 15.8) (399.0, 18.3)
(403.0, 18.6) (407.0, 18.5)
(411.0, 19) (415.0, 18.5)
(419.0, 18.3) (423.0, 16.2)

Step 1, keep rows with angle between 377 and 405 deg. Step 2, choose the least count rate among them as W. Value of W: 15.5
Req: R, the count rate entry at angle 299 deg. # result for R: 17.1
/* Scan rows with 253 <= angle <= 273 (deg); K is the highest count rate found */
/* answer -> 17.5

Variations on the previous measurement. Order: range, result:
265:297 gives 17.2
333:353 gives 17.8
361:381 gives 17.4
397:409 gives 18.6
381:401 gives 18.3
